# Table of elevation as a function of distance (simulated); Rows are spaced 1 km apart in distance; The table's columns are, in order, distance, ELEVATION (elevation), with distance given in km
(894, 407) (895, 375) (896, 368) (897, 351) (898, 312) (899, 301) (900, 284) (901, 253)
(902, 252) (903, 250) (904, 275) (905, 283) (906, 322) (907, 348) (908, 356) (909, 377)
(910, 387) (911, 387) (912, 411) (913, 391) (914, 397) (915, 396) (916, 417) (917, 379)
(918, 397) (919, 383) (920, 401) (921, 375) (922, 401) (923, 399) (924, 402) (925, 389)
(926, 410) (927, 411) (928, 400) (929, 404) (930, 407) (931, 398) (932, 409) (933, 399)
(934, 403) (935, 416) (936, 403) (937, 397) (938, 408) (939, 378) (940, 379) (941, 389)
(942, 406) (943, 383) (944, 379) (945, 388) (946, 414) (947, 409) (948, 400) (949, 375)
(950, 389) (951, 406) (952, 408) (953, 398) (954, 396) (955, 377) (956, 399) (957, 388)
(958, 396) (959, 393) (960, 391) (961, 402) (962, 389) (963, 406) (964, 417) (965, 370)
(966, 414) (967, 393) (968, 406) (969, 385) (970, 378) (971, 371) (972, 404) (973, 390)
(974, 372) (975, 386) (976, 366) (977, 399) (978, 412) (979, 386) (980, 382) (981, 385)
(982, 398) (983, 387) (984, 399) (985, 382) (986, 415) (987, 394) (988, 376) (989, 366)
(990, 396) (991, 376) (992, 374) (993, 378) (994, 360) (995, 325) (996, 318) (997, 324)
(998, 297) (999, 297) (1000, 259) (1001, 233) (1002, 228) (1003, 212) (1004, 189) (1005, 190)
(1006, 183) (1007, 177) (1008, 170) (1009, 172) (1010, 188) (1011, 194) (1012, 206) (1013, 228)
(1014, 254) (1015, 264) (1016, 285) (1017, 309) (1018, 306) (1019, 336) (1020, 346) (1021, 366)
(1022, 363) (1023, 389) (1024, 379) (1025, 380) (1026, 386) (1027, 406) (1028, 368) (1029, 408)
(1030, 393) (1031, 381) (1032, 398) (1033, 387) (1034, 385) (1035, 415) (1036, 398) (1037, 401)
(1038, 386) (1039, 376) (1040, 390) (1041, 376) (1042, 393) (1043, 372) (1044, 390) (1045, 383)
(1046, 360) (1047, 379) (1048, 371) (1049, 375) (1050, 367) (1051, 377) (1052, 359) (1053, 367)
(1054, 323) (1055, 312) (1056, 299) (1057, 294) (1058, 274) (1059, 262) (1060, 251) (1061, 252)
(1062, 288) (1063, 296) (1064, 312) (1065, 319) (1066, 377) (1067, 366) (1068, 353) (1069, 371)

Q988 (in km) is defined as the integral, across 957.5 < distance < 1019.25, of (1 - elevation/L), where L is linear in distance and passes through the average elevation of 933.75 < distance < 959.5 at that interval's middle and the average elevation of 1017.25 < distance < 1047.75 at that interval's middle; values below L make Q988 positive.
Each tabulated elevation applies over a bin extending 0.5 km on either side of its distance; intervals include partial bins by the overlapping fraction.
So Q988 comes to 9.0 km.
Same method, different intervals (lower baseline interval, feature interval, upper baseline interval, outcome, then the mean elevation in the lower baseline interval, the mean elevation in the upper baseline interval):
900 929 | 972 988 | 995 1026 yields -4.76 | 365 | 271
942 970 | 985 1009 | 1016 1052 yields 5.53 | 395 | 375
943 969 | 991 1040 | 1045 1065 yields 5.20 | 396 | 323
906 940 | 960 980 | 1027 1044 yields 0.02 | 394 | 390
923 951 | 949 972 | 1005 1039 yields -1.07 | 398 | 320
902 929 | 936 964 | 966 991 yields -0.95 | 373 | 389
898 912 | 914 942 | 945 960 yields -3.45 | 317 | 396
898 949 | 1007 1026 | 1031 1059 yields 4.26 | 375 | 365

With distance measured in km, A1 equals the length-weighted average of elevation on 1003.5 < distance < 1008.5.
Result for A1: 182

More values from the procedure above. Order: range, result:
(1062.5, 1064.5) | 304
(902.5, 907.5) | 296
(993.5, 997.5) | 332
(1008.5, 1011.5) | 185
